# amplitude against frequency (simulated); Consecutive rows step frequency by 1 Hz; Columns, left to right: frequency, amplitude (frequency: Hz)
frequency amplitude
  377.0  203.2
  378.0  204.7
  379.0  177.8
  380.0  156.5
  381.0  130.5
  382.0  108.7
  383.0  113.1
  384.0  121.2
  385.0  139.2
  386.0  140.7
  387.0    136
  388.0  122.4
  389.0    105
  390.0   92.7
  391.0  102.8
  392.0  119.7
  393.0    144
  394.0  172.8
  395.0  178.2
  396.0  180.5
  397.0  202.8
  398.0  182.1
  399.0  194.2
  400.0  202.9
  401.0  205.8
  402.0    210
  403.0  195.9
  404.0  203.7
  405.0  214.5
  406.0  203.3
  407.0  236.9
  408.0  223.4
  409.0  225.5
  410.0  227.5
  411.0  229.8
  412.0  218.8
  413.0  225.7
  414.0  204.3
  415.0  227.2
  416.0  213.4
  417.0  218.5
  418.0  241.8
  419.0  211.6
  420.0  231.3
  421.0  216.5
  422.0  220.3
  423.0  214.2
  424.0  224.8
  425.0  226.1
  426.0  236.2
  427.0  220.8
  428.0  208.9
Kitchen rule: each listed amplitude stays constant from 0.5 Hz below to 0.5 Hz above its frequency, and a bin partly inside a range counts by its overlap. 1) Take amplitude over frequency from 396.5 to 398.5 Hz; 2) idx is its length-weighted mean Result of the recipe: 192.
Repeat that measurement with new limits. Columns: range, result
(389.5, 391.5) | 97.8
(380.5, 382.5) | 120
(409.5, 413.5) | 225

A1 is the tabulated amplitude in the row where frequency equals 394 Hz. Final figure 172.8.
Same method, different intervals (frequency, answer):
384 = 121.2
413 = 225.7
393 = 144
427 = 220.8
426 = 236.2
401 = 205.8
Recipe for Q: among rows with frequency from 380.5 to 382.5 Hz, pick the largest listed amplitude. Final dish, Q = 130.5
